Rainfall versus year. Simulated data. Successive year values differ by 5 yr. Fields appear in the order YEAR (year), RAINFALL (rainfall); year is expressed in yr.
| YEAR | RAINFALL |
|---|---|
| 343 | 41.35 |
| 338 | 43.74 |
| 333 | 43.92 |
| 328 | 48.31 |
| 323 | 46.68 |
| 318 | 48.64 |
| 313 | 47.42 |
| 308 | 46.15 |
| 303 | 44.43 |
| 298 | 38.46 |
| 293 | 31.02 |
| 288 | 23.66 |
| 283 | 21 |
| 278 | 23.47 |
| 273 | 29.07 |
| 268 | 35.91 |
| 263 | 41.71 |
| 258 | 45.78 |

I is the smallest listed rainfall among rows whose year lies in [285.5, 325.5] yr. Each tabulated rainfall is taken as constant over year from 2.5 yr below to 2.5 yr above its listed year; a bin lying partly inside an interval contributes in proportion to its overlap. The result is 23.66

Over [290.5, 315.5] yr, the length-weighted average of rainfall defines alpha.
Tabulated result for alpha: 41.5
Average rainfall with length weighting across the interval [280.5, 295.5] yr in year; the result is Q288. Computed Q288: 25.2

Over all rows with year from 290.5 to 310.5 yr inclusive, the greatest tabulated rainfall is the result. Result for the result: 46.15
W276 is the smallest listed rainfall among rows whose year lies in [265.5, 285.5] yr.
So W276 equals 21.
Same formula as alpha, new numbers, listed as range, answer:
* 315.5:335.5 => 46.9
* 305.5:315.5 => 46.8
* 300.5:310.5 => 45.3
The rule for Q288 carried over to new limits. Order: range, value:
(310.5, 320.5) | 48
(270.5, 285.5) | 24.5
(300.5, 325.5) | 46.7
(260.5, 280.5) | 32.5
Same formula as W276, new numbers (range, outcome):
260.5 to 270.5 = 35.91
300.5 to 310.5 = 44.43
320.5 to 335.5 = 43.92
